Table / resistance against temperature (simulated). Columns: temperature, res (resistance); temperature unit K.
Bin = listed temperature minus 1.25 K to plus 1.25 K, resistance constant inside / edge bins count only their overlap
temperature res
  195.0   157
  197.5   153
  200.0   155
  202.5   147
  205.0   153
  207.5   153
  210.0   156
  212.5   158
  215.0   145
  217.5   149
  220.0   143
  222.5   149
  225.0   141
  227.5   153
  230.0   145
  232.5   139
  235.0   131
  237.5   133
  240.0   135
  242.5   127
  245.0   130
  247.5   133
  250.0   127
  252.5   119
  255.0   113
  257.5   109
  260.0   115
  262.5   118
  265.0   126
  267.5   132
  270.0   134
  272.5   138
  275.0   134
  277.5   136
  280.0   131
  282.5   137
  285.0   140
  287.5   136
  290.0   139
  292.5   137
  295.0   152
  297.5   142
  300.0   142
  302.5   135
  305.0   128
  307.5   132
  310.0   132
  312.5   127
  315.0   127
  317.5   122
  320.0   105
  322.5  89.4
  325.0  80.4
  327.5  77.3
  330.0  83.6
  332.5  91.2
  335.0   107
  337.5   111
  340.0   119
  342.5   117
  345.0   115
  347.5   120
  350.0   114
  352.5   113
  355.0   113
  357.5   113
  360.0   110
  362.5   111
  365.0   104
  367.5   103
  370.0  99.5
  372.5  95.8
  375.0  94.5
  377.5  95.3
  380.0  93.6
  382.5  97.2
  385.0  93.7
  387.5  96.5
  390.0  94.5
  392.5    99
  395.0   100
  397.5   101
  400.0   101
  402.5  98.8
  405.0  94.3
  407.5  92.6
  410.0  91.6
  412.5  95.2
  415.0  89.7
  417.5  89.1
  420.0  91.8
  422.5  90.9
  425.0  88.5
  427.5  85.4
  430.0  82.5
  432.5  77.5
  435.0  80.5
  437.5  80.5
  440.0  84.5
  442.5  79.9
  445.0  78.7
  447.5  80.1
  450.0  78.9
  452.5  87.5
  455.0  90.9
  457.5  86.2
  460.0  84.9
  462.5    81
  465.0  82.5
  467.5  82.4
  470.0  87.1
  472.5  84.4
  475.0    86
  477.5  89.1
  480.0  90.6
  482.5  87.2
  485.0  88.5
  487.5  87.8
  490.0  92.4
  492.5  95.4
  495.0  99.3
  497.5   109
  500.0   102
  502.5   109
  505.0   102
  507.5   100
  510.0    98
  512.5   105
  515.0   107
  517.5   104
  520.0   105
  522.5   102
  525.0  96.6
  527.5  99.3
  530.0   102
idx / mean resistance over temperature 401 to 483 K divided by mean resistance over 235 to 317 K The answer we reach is 0.66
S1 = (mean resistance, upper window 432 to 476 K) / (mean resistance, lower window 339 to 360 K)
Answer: 0.7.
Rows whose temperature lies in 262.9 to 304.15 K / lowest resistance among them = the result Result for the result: 126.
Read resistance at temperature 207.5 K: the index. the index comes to 153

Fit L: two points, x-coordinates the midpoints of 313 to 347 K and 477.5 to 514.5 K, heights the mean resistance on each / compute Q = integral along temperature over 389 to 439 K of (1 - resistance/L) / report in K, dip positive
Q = 4.83 K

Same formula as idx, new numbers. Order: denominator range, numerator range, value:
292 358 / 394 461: 0.76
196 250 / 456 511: 0.64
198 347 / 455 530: 0.73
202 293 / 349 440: 0.71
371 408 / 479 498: 0.96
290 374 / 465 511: 0.82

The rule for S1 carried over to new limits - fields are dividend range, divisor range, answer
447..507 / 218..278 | 0.69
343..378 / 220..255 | 0.80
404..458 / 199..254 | 0.61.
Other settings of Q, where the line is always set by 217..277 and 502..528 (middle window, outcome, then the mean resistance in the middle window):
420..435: 3.6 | 85.2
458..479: 4.4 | 84.8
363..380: 2.8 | 98.9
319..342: 4.9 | 96.6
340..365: 1.4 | 114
